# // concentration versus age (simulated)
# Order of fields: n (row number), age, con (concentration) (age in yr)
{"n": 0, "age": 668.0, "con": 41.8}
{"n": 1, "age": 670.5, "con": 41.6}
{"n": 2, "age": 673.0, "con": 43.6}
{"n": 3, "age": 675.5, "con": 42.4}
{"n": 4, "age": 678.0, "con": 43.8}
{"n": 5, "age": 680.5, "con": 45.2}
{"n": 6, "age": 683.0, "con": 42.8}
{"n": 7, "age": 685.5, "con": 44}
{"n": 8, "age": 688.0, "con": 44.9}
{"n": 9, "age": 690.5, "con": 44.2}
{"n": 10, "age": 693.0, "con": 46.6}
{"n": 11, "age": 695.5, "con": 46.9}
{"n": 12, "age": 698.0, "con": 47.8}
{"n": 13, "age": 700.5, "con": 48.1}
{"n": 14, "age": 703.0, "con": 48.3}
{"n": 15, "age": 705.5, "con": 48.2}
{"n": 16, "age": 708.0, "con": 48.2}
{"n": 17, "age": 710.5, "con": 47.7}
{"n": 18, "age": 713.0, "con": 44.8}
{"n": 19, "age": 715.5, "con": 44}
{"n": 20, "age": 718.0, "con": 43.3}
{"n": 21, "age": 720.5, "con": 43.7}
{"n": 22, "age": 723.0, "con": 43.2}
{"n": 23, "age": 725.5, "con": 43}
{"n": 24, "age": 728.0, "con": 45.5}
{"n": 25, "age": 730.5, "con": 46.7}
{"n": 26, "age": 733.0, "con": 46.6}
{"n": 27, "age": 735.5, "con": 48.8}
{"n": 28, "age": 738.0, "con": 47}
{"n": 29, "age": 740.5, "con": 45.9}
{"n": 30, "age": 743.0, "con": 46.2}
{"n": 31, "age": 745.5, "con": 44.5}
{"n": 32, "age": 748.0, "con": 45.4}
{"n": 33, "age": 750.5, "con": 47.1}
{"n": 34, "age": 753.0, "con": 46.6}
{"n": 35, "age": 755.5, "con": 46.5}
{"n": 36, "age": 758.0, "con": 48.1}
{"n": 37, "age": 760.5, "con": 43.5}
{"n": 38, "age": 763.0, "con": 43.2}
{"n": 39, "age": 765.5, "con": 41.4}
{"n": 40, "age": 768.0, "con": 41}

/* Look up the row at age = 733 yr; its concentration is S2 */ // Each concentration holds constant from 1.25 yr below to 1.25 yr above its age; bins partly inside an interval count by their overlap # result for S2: 46.6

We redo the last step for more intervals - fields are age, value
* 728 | 45.5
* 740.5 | 45.9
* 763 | 43.2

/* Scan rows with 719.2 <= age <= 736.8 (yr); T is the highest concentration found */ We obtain 48.8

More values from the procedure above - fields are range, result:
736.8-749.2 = 47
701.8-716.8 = 48.3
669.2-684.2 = 45.2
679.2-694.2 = 46.6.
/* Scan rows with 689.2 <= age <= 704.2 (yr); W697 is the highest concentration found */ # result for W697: 48.3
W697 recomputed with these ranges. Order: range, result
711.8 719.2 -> 44.8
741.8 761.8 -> 48.1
